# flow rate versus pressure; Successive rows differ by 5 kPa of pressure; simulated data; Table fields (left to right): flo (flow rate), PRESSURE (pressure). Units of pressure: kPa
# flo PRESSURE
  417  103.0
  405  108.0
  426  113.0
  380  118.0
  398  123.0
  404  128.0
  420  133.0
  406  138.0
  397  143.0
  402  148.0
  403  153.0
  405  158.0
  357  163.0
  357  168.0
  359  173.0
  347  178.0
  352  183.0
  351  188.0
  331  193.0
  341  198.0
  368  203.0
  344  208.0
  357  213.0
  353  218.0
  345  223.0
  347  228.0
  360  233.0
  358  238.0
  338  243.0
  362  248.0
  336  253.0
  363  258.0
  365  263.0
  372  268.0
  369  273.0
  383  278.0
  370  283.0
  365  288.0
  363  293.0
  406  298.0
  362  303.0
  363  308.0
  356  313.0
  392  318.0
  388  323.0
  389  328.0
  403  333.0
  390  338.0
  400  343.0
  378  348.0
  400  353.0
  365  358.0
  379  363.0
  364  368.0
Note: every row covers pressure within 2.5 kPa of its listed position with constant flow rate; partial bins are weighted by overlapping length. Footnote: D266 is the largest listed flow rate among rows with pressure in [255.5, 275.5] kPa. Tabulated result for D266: 372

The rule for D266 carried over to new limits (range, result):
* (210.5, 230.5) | 357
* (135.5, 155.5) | 406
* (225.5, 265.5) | 365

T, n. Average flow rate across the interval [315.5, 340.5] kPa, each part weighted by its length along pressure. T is 392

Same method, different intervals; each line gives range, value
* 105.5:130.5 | 403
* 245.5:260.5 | 354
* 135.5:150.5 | 402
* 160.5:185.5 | 354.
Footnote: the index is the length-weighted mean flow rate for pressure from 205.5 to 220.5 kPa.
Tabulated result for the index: 351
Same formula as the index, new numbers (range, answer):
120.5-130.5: 401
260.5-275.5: 369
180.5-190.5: 352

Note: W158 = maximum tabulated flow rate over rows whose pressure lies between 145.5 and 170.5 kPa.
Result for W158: 405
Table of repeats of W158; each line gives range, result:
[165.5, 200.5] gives 359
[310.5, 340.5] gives 403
